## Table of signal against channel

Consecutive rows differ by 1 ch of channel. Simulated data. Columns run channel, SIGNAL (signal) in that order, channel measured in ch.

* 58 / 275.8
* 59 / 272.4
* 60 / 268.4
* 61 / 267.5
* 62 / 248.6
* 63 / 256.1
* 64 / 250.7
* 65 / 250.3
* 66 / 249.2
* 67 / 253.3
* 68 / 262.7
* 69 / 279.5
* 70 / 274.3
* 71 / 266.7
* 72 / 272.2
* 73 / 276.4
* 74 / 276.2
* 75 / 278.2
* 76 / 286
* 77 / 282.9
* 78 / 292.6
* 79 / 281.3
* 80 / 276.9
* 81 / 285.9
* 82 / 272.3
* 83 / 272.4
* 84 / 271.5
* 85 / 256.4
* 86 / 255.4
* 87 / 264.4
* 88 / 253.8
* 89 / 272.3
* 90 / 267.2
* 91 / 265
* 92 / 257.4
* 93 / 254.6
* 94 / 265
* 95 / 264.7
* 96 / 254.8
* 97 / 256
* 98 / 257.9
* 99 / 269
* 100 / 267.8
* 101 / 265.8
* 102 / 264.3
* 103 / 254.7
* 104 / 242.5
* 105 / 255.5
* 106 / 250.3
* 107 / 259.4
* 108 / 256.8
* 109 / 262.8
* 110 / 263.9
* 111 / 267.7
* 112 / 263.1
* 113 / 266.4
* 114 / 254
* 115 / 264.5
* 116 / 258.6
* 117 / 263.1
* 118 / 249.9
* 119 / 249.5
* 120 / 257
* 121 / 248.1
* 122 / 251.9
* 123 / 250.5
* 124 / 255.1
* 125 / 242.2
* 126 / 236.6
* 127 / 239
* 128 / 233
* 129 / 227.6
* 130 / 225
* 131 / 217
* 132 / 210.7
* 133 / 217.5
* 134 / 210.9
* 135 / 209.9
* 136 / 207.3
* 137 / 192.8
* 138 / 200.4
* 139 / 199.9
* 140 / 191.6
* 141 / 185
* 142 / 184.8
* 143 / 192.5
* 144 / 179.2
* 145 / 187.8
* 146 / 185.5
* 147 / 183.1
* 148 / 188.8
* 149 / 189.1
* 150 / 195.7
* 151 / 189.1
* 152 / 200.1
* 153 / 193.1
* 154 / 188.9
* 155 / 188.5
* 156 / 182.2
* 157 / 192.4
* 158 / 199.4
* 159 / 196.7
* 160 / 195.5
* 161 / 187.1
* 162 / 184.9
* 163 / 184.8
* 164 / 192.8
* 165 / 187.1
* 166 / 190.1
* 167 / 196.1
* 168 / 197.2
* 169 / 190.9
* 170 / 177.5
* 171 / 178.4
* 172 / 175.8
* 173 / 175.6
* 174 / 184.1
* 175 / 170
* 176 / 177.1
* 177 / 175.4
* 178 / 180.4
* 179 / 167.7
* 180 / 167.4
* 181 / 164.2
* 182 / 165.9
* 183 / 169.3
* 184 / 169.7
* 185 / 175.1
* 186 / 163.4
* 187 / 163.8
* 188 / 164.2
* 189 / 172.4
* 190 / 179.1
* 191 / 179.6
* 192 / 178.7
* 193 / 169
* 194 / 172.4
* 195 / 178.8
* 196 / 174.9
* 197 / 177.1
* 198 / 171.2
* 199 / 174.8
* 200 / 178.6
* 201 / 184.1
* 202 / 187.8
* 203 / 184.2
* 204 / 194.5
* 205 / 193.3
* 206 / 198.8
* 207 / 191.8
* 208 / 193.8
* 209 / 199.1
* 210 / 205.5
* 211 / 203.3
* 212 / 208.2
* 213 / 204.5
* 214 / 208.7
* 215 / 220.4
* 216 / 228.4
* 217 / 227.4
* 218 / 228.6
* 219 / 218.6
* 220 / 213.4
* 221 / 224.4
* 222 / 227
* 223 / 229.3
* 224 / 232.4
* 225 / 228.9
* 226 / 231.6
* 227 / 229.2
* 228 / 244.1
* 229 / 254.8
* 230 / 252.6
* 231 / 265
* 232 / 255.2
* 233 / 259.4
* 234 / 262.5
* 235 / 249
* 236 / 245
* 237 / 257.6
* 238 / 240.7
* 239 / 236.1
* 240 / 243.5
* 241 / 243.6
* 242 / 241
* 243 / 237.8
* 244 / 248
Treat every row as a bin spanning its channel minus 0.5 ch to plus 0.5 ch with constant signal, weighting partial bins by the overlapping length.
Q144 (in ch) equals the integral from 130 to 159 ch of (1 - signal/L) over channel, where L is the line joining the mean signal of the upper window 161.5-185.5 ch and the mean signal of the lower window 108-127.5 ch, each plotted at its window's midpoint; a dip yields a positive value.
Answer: 3.0 ch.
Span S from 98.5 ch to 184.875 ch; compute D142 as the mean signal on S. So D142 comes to 212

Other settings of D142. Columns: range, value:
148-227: 191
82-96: 263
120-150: 212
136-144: 193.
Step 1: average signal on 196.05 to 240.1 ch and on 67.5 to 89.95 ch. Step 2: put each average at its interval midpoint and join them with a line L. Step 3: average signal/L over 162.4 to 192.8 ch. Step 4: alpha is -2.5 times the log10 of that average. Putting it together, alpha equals 0.31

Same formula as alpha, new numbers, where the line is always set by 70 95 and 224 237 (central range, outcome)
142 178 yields 0.35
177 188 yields 0.45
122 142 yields 0.20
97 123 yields 0.03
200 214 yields 0.27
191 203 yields 0.39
